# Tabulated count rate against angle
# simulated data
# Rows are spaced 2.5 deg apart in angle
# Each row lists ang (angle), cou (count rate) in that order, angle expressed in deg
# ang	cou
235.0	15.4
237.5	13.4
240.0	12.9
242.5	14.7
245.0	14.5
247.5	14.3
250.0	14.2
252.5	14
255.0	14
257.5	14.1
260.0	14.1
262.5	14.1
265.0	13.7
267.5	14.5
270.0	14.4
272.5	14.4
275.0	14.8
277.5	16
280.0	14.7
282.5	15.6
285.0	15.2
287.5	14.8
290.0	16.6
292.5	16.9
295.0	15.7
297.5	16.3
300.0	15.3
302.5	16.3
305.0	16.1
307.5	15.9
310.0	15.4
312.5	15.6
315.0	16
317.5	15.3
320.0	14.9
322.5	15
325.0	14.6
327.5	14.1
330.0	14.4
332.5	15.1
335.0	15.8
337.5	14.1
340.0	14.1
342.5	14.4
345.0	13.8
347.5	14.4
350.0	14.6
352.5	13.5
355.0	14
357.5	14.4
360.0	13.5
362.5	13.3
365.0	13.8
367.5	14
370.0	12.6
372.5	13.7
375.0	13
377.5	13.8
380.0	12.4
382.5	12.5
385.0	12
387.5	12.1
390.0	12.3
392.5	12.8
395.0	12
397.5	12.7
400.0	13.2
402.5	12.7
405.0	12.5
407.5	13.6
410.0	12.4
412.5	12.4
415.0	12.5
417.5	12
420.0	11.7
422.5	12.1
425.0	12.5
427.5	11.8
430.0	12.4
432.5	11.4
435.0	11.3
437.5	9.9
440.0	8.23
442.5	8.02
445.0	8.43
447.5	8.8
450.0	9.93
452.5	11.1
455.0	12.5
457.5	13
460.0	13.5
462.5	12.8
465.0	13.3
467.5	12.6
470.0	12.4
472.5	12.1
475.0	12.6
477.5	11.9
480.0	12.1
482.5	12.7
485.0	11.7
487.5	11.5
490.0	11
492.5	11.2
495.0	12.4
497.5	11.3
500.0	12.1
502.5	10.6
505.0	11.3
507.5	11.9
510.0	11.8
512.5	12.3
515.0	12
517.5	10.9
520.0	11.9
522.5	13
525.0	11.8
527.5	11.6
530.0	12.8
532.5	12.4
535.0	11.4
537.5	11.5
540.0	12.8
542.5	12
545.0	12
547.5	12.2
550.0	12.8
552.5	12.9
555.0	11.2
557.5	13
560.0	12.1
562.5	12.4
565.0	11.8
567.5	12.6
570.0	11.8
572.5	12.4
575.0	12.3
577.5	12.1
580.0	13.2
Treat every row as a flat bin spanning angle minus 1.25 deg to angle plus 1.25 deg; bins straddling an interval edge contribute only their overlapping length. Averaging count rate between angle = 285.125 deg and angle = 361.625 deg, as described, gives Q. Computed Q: 15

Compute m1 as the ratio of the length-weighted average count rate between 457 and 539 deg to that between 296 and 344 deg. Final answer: 0.79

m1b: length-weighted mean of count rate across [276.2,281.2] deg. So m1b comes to 15.4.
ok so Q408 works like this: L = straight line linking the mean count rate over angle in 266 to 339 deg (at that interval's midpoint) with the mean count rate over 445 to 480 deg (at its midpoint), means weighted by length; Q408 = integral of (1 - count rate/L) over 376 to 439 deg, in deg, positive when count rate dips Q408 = 3.9 deg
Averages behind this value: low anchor 15.3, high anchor 11.9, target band 12.3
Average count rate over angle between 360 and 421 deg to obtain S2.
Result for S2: 12.8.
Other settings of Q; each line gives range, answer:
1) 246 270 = 14.1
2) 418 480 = 11.4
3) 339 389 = 13.5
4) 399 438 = 12.2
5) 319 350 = 14.6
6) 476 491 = 11.8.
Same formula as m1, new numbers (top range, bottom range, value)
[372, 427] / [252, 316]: 0.83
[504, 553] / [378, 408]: 0.96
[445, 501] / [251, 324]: 0.78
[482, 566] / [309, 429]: 0.88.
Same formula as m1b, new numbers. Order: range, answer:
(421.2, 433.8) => 12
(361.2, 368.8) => 13.7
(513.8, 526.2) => 11.9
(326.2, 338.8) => 14.7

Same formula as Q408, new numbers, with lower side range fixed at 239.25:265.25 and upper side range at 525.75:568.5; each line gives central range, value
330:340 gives -0.92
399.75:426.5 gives 1.19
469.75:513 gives 2.59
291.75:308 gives -2.67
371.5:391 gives 0.80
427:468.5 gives 5.61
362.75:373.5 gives -0.12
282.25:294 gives -1.68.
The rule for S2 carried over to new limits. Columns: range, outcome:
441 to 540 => 11.7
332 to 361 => 14.3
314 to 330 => 14.9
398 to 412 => 12.8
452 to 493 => 12.3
